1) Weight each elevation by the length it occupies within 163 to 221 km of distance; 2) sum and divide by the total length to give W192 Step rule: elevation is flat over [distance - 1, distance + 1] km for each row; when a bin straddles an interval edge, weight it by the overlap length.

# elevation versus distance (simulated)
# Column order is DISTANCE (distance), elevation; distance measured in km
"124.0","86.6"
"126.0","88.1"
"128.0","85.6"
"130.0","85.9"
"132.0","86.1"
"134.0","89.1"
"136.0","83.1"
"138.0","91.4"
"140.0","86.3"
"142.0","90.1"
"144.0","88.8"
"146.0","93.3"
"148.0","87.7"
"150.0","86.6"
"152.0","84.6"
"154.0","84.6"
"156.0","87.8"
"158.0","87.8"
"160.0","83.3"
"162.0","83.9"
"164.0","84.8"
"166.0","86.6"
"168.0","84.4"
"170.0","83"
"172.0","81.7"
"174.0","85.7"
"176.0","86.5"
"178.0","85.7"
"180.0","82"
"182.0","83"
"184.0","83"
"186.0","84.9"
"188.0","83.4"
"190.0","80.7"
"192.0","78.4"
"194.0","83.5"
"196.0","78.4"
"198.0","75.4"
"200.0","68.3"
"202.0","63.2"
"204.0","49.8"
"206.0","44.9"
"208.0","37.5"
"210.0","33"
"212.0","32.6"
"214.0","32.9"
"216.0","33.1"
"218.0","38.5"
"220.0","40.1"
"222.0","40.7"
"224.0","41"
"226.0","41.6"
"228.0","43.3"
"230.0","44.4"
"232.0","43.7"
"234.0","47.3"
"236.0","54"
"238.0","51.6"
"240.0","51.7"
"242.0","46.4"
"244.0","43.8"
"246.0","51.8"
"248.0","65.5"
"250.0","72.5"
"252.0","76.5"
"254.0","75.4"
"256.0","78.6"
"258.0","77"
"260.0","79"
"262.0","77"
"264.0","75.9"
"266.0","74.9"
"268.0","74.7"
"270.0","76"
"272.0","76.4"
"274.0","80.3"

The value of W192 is 67.8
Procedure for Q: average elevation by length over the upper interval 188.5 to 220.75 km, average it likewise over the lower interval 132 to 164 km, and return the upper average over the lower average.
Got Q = 0.63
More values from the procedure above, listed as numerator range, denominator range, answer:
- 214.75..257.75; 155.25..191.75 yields 0.62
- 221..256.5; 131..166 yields 0.62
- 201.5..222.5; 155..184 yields 0.47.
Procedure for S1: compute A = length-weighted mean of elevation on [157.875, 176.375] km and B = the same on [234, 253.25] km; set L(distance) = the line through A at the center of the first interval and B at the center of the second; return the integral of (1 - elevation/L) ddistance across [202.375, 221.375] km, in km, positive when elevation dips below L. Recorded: 8.2 km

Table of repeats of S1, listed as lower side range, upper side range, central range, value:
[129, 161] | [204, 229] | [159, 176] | -3.0 km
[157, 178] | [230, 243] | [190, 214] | 3.3 km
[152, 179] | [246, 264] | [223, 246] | 9.0 km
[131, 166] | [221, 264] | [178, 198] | -1.9 km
